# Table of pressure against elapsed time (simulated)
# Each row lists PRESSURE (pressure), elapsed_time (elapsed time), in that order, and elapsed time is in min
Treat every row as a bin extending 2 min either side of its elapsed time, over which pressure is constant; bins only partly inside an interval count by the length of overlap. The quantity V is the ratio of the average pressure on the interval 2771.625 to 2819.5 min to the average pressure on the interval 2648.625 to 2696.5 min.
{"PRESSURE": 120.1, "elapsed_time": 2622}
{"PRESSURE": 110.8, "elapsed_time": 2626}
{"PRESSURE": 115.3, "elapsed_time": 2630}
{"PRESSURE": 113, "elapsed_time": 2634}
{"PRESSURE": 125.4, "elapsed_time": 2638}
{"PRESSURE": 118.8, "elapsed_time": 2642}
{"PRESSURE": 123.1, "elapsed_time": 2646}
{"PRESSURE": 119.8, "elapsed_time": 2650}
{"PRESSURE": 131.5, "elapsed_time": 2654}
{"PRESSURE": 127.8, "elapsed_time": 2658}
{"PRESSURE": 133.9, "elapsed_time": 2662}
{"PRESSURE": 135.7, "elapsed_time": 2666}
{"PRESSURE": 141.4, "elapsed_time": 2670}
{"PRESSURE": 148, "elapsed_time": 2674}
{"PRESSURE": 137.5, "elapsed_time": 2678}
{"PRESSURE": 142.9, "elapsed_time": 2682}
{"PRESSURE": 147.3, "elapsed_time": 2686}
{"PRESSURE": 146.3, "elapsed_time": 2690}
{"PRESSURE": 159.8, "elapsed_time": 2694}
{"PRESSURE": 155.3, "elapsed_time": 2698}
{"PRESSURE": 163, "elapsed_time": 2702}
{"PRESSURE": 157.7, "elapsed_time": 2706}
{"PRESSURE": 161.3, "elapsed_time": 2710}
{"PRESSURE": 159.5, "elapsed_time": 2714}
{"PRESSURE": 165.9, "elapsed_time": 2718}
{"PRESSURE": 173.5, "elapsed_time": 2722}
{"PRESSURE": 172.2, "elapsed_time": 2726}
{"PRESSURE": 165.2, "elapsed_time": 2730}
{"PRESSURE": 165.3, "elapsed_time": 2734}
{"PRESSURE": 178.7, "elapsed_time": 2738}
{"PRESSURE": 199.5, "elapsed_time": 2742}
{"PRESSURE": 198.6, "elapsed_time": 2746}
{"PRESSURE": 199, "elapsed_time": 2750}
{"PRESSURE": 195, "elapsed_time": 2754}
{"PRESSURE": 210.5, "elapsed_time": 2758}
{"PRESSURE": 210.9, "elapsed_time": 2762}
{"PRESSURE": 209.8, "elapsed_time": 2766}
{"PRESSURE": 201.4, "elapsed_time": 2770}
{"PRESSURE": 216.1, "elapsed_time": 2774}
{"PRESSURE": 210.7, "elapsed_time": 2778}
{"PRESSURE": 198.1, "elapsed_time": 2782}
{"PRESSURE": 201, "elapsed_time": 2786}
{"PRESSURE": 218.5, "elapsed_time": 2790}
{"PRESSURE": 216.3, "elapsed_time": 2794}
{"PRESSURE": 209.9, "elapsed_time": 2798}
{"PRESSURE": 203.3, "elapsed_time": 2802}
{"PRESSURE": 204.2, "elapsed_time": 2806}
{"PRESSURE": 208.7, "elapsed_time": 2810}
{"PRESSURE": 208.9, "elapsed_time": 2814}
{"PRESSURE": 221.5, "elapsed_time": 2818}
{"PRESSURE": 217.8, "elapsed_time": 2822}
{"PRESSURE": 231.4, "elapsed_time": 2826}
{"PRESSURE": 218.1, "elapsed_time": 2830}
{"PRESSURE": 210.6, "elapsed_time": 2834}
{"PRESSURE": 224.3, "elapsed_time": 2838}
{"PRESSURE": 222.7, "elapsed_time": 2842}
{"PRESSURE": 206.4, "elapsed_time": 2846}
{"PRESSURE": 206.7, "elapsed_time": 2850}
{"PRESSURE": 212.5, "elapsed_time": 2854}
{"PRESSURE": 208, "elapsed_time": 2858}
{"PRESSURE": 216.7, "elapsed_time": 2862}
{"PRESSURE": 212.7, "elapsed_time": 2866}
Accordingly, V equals 1.50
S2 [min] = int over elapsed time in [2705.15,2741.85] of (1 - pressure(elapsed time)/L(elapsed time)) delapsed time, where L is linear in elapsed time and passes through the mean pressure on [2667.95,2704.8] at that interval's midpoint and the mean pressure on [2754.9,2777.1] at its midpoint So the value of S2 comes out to 1.78 min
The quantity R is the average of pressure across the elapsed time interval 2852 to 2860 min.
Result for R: 210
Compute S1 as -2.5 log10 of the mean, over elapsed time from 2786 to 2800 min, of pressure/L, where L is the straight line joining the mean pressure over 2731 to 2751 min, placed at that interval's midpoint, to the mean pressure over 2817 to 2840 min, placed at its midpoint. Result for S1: -0.03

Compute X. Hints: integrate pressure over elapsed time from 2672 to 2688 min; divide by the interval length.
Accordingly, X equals 144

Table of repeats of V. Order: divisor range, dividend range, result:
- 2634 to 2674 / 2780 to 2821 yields 1.62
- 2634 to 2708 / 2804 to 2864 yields 1.54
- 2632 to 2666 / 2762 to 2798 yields 1.68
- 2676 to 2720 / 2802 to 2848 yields 1.40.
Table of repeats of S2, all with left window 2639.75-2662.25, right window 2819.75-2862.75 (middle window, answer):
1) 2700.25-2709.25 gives -0.57 min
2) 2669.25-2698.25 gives -1.29 min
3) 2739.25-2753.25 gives -2.21 min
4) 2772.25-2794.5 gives -2.52 min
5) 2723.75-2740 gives -0.66 min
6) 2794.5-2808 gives -0.70 min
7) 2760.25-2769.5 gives -1.51 min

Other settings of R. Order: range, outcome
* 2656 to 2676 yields 137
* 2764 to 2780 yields 210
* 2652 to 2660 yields 130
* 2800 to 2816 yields 206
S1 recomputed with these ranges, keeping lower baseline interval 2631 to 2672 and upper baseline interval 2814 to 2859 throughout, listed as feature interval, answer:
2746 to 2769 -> -0.15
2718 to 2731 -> -0.05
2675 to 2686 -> -0.01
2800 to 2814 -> -0.02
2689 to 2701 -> -0.05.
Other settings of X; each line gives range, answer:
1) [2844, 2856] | 209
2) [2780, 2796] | 208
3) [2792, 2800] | 213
